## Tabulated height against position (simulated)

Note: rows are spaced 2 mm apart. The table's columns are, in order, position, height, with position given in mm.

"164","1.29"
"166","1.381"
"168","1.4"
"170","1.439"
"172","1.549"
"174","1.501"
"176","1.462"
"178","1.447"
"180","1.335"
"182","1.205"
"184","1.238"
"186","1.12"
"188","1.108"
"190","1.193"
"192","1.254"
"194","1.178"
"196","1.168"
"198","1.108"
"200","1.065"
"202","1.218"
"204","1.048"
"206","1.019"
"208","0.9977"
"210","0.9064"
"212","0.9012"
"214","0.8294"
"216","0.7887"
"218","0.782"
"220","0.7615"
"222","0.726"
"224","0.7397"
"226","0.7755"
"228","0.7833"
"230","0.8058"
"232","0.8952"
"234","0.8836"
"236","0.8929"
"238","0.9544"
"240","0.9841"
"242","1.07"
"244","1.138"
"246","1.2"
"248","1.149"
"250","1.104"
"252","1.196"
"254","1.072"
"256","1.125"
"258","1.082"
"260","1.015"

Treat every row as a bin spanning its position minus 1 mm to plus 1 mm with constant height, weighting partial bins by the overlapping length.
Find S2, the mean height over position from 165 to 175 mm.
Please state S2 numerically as 1.45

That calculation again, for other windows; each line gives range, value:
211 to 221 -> 0.813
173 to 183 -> 1.39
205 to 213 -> 0.956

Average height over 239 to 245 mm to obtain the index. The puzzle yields 1.06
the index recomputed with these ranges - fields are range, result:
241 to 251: 1.13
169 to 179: 1.48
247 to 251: 1.13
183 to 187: 1.18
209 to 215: 0.879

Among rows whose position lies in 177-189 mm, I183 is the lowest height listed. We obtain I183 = 1.108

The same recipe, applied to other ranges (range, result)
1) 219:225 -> 0.726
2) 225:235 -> 0.7755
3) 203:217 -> 0.7887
